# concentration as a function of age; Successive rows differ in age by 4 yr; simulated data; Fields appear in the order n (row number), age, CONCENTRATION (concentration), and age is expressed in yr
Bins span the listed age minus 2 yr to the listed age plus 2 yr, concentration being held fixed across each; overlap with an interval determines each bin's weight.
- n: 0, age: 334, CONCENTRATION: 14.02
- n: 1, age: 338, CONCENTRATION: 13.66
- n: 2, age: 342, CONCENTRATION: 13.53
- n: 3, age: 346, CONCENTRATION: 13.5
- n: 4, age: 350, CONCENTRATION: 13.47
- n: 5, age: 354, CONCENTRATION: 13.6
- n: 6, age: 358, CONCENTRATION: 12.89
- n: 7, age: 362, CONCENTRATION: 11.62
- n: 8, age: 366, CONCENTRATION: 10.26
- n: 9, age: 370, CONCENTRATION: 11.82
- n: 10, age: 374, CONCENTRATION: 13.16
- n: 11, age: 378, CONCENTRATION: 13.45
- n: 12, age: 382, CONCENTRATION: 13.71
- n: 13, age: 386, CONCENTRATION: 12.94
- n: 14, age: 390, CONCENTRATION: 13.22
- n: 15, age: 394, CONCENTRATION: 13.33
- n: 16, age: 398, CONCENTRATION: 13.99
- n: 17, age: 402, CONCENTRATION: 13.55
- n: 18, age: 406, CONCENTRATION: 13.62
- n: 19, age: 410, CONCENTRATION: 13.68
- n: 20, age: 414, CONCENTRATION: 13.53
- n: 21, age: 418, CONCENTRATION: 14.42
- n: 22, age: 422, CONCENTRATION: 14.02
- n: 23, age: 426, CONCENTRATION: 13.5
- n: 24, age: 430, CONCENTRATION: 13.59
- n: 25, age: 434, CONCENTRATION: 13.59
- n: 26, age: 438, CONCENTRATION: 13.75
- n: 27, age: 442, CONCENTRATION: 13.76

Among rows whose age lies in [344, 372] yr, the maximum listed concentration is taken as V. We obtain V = 13.6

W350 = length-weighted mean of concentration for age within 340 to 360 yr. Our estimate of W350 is 13.4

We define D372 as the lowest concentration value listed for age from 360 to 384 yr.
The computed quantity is 10.26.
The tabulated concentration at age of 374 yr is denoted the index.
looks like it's 13.16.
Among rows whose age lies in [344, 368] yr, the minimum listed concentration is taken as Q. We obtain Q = 10.26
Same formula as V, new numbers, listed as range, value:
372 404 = 13.99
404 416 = 13.68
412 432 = 14.42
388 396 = 13.33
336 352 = 13.66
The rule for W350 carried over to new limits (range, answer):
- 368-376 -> 12.5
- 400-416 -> 13.6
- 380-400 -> 13.4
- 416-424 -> 14.2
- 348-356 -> 13.5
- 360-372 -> 11.2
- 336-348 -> 13.6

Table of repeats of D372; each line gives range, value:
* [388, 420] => 13.22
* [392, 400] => 13.33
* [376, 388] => 12.94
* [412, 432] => 13.5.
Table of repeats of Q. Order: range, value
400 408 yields 13.55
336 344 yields 13.53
